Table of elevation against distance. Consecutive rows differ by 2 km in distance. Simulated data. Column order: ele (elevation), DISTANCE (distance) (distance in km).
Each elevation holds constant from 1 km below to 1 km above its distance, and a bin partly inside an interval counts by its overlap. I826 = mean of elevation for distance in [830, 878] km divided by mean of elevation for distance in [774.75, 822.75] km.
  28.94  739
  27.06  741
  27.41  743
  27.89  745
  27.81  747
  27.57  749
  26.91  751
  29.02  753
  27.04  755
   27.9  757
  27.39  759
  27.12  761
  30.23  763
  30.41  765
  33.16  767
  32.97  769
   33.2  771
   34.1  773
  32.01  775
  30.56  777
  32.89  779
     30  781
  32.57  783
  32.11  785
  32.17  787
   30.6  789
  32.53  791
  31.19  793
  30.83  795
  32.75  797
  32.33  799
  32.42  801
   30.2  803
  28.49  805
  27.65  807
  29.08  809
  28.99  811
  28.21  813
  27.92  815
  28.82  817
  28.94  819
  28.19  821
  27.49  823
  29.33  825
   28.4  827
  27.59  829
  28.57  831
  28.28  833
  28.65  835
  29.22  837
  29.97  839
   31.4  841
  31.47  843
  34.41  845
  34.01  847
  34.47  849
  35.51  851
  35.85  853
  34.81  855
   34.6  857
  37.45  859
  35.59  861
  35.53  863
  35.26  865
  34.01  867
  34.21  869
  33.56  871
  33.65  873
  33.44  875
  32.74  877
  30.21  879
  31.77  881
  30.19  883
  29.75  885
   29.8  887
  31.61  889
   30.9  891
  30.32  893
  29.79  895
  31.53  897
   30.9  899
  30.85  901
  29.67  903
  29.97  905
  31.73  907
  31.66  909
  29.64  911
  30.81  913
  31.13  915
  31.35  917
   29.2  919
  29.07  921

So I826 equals 1.1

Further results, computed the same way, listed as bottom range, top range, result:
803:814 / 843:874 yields 1.21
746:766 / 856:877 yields 1.23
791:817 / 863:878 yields 1.13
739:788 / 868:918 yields 1.04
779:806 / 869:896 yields 1.00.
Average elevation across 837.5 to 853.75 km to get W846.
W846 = 33.2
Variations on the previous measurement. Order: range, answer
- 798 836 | 28.9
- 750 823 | 30.3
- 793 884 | 31.5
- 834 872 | 33.7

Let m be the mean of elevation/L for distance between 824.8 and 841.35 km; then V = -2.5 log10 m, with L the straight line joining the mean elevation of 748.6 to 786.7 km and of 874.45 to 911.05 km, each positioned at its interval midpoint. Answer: 0.063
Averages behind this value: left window 30.5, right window 30.9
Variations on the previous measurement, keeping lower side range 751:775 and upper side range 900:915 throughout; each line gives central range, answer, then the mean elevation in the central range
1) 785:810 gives -0.02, 30.9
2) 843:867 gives -0.15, 35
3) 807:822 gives 0.07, 28.5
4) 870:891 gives -0.04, 31.6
